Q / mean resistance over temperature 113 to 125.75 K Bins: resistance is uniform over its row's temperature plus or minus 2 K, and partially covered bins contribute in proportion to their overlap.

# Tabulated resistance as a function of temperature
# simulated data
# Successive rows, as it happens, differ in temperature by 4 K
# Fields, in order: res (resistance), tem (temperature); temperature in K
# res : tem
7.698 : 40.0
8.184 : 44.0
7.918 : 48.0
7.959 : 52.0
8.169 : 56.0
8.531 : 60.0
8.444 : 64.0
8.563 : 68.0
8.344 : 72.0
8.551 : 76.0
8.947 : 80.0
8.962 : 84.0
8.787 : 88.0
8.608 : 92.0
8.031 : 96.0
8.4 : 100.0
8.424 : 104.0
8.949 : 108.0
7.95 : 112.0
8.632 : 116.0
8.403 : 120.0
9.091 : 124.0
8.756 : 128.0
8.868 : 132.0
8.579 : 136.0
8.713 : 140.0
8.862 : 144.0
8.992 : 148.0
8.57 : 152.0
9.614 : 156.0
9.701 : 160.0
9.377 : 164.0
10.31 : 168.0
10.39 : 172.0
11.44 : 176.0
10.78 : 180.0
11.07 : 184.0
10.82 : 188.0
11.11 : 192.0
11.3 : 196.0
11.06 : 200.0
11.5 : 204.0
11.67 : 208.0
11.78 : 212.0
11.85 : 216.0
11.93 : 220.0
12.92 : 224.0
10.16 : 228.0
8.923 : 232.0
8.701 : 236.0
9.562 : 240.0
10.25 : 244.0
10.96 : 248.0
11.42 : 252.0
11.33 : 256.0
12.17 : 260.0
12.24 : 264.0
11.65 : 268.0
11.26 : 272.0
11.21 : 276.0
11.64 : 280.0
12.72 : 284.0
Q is 8.64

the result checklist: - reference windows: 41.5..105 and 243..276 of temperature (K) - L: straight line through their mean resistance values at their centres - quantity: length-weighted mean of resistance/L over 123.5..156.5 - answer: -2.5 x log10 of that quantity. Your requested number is 0.08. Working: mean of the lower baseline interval 8.42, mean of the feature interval 8.85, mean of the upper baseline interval 11.4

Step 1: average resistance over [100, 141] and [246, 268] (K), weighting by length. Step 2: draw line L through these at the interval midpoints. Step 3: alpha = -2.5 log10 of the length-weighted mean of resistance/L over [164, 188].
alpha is -0.09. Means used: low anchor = 8.62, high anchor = 11.6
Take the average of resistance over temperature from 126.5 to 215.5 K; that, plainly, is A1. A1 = 10.2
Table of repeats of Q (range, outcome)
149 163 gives 9.28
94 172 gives 8.89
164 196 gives 10.8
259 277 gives 11.7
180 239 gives 11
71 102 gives 8.59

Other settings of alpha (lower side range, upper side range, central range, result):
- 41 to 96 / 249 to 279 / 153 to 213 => -0.046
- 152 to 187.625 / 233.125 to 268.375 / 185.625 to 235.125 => -0.065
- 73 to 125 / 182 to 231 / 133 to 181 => 0.059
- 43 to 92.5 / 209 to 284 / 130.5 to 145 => 0.092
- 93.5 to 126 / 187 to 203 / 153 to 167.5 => 0.052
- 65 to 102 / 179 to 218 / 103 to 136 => 0.095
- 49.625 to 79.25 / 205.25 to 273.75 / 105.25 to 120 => 0.079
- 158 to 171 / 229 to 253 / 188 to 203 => -0.131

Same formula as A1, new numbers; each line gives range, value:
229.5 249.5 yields 9.66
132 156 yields 8.83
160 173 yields 9.95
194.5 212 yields 11.4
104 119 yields 8.49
